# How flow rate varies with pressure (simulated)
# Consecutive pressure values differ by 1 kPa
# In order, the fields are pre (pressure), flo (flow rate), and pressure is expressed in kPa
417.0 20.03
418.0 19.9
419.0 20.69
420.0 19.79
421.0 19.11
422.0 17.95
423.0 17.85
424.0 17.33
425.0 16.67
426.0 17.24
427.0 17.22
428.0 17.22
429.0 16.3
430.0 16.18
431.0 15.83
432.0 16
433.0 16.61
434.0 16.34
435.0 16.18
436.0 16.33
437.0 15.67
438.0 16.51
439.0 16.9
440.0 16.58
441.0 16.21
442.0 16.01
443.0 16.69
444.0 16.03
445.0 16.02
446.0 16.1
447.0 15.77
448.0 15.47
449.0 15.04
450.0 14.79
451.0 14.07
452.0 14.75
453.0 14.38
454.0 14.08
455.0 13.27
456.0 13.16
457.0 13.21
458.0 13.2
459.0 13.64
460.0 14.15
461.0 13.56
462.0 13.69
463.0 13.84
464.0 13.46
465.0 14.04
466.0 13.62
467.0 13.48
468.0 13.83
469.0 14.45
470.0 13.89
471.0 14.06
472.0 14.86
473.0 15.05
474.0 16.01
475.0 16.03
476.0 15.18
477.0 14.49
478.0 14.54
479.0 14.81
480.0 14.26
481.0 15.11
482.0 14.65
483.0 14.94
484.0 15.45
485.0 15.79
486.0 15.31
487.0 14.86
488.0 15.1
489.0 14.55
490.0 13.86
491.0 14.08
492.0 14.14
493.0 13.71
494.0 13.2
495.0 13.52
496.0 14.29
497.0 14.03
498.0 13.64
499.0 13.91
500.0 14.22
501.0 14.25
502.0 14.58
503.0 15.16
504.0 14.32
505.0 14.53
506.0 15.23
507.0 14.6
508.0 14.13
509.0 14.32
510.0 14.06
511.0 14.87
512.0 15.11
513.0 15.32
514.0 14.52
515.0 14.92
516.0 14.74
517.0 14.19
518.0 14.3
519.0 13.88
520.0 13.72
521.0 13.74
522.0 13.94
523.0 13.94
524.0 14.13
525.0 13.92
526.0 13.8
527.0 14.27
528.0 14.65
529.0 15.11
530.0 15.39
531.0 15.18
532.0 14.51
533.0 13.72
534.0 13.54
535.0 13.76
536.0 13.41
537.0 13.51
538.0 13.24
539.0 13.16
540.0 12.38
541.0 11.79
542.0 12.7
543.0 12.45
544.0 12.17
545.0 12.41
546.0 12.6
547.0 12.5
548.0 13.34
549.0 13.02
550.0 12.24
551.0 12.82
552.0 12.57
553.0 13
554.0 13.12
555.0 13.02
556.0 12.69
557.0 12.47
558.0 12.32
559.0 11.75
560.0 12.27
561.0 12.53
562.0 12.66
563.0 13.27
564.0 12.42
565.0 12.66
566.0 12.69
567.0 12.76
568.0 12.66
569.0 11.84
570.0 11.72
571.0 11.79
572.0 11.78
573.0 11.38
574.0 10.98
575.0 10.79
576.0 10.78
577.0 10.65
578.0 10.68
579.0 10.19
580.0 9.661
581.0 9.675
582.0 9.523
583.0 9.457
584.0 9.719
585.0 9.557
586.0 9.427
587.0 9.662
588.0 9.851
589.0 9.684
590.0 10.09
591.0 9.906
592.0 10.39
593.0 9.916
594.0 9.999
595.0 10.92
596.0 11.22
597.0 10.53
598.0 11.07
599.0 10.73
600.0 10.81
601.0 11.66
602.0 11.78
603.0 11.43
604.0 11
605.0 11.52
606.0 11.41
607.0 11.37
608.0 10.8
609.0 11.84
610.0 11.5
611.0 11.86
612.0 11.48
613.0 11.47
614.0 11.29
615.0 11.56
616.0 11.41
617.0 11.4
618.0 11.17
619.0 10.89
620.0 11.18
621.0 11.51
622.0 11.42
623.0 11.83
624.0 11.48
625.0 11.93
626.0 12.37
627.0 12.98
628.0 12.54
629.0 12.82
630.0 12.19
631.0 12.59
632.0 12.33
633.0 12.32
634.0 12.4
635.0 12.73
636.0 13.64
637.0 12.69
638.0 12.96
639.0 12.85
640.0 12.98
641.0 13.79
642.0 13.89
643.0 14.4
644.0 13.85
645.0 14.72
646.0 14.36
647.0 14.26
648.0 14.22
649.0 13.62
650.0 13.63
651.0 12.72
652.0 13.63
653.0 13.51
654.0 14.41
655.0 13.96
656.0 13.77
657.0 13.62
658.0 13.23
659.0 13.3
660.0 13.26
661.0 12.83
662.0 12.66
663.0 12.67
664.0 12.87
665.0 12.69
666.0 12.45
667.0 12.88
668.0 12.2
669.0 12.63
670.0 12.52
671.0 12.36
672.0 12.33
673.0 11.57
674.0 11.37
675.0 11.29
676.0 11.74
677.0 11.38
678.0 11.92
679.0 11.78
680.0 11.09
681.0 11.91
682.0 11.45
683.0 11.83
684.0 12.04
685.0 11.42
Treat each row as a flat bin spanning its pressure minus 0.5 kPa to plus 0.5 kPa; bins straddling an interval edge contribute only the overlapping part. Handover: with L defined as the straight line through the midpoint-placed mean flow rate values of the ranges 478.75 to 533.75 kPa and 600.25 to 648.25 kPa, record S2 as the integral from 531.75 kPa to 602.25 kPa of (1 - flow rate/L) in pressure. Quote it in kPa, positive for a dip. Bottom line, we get 8.7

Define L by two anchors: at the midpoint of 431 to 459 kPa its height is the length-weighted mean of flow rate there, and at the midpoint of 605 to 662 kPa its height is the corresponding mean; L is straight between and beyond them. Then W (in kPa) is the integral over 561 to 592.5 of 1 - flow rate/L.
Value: 5.9 kPa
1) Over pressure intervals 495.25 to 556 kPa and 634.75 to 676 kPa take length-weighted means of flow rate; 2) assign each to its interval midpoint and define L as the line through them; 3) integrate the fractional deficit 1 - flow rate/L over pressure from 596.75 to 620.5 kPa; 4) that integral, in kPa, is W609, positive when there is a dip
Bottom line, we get 3.7 kPa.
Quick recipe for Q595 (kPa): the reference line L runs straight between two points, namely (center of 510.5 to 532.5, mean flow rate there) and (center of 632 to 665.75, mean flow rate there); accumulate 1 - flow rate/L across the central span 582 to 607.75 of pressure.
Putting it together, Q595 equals 6.2 kPa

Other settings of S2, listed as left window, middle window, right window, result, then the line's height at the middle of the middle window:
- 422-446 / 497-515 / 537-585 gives -0.7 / 13.9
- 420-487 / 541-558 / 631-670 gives 2.0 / 14.3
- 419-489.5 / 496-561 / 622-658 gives 3.6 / 14.5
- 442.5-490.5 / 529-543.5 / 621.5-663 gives 0.5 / 14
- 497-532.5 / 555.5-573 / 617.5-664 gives 1.9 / 13.8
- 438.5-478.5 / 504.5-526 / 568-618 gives -2.2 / 13.1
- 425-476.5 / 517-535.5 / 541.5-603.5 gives -1.9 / 12.9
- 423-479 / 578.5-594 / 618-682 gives 4.3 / 13.5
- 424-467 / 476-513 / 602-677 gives 0.2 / 14.6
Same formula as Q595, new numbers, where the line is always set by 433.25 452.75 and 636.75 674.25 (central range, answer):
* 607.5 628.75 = 3.18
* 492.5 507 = 0.91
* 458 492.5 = 2.18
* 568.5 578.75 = 2.18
